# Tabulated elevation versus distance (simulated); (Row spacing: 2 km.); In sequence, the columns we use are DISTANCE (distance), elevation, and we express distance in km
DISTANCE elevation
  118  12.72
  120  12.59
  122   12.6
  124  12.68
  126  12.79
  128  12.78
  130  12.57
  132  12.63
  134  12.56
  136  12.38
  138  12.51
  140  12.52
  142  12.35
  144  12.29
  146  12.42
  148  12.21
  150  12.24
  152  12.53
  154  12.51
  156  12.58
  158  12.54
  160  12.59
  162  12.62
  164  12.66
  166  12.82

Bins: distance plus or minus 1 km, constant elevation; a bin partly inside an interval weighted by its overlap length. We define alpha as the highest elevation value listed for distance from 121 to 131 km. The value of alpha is 12.79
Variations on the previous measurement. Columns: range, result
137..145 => 12.52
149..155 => 12.53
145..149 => 12.42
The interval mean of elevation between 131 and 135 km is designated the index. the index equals 12.6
